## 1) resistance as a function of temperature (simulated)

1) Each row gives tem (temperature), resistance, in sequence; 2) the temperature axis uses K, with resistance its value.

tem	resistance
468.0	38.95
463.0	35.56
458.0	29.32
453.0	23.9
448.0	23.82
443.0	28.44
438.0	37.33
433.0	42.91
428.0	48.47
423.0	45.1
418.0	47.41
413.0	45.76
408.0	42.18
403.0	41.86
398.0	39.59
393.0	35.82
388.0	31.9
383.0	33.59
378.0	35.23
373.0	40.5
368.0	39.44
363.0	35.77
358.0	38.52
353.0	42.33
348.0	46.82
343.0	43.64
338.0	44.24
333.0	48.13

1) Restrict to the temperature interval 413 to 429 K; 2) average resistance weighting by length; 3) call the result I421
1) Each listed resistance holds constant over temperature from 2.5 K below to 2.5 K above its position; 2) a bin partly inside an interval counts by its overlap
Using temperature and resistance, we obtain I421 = 46.7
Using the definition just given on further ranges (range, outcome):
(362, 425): 39.6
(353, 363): 38.8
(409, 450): 40.2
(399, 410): 41.7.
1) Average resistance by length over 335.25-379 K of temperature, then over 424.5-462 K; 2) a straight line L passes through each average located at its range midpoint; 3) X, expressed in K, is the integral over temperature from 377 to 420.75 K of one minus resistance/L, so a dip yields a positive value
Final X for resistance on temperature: -2.4 K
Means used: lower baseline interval 41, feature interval 39.4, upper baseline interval 33.9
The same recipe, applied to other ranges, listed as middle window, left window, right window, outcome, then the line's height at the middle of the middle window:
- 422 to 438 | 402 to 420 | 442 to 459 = -3.94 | 35.5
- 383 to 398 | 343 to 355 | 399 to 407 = 2.63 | 42.2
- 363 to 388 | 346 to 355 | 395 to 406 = 3.57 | 42.6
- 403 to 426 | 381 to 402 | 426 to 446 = -4.68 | 37.3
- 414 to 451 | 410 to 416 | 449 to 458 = -2.92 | 35.9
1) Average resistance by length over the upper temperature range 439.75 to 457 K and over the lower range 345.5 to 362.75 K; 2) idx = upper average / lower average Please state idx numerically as 0.6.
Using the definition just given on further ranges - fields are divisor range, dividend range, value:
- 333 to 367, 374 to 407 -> 0.87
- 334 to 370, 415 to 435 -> 1.10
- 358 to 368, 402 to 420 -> 1.19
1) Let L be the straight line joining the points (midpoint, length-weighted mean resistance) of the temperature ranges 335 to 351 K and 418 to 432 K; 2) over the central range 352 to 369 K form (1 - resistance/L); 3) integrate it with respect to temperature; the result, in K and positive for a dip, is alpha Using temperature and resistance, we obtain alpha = 2.5 K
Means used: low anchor 44.9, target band 38.7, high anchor 46.5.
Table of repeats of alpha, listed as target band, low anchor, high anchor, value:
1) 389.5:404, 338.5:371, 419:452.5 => 0.3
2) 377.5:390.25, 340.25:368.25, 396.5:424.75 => 2.8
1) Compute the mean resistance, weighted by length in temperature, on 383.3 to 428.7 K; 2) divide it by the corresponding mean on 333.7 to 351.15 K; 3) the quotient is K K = 0.9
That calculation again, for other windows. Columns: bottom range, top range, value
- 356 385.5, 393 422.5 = 1.15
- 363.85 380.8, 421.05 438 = 1.16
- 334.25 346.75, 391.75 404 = 0.88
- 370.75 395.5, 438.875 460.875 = 0.77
